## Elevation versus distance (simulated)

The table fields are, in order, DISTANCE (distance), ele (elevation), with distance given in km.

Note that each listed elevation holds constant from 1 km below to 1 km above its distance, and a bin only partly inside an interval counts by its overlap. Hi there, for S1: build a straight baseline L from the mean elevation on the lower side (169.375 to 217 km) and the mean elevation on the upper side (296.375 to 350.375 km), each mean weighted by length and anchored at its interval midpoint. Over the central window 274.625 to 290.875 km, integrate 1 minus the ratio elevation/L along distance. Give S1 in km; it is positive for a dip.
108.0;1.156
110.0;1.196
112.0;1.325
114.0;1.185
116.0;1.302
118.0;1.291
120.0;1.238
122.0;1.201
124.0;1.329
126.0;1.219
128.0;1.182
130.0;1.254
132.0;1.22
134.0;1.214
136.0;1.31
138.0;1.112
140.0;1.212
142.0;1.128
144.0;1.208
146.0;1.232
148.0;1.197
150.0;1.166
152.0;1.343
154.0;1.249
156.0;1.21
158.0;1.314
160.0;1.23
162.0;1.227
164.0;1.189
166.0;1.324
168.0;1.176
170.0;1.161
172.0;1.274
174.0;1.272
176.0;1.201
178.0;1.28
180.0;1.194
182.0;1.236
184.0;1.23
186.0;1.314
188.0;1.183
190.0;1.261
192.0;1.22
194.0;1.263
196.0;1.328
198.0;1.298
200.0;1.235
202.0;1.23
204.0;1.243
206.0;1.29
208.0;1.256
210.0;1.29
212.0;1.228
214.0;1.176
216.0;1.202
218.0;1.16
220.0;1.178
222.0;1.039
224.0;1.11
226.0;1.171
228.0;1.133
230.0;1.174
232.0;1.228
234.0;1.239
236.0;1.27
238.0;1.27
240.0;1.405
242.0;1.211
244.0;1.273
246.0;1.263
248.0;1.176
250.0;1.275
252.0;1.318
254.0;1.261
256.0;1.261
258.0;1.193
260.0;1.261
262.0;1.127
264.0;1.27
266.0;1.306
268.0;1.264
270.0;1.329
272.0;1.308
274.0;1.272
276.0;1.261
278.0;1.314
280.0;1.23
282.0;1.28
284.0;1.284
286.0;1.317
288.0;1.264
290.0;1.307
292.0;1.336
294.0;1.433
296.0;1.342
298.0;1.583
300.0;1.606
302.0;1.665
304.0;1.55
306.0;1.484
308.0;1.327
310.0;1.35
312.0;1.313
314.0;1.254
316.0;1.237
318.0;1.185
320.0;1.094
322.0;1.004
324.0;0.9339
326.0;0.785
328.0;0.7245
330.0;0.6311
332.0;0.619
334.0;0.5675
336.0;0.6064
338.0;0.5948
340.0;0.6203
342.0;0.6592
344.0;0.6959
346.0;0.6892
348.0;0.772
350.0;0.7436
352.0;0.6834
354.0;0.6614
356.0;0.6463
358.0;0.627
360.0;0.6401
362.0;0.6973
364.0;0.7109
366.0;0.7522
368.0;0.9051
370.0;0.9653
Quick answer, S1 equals -2.9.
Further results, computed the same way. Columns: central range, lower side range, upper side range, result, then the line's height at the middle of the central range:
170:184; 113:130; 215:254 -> -0.1 km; 1.23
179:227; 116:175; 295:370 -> -3.3 km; 1.14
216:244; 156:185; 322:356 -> -4.3 km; 1.04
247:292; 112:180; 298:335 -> -3.9 km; 1.17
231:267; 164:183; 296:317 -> 2.4 km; 1.35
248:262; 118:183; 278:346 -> -1.1 km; 1.15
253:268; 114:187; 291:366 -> -2.4 km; 1.07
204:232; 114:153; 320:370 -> -4.5 km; 1.03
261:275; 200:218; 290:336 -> -0.8 km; 1.2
